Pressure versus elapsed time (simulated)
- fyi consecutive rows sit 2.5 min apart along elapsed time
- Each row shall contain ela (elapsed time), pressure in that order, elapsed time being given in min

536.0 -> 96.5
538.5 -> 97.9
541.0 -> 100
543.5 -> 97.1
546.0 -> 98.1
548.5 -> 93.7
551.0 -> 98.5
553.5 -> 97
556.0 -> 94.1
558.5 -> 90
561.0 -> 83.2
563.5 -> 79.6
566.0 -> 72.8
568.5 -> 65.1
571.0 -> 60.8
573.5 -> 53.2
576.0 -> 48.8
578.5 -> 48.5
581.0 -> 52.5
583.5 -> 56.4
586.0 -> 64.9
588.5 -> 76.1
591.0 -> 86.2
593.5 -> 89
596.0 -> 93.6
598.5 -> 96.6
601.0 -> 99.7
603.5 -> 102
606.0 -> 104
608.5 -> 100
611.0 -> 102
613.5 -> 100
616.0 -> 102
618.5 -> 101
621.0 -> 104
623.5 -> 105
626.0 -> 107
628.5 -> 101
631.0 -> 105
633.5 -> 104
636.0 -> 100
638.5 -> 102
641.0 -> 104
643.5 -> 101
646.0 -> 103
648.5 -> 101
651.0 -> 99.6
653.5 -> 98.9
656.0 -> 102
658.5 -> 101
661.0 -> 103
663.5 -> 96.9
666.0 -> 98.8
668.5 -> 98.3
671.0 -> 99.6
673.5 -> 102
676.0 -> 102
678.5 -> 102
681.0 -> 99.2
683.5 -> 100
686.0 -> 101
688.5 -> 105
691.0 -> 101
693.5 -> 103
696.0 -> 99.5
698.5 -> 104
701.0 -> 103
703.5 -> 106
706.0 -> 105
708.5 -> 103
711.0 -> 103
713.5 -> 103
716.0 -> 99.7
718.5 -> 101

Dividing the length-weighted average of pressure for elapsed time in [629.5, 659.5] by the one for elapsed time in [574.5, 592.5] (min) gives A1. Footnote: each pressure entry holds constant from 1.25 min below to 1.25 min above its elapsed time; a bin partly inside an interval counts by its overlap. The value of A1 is 1.6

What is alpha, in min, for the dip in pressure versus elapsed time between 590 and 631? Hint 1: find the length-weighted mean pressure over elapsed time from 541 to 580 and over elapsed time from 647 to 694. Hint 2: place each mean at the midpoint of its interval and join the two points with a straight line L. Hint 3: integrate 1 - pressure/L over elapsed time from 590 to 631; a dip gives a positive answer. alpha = -5.0 min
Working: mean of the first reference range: 79.2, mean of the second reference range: 101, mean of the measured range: 99.8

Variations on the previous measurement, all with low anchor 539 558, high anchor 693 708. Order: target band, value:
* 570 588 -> 7.75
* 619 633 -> -0.57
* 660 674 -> 0.32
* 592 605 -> 0.36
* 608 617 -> -0.14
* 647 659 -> 0.09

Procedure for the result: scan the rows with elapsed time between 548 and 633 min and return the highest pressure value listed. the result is 107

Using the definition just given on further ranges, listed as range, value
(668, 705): 106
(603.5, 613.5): 104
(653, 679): 103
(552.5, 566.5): 97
